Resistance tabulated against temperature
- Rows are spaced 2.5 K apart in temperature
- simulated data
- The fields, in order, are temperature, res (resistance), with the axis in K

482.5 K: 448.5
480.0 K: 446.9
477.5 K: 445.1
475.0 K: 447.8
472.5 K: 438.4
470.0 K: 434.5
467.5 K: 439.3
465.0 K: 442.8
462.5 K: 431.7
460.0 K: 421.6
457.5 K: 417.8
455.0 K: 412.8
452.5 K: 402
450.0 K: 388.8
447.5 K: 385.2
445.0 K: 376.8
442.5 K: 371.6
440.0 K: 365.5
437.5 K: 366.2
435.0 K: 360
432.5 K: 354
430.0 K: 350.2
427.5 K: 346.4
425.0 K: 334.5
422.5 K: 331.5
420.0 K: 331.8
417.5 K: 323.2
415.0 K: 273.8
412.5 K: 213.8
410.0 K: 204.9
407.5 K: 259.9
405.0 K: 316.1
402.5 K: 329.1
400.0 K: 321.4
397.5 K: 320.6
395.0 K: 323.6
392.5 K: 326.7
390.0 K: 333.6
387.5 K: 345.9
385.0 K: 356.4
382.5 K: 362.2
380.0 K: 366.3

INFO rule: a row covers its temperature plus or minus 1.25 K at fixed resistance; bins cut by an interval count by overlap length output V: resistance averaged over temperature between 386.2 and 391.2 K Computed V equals 340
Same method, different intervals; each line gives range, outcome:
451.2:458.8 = 411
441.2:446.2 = 374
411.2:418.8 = 270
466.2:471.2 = 437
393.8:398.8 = 322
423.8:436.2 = 349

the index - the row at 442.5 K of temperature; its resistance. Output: 371.6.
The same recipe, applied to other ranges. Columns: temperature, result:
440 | 365.5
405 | 316.1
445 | 376.8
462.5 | 431.7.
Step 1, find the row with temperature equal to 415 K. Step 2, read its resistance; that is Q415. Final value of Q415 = 273.8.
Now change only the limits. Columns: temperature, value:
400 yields 321.4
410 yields 204.9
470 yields 434.5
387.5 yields 345.9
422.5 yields 331.5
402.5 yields 329.1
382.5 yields 362.2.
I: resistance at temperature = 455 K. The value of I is 412.8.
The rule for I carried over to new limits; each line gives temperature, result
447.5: 385.2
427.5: 346.4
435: 360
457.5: 417.8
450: 388.8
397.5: 320.6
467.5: 439.3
